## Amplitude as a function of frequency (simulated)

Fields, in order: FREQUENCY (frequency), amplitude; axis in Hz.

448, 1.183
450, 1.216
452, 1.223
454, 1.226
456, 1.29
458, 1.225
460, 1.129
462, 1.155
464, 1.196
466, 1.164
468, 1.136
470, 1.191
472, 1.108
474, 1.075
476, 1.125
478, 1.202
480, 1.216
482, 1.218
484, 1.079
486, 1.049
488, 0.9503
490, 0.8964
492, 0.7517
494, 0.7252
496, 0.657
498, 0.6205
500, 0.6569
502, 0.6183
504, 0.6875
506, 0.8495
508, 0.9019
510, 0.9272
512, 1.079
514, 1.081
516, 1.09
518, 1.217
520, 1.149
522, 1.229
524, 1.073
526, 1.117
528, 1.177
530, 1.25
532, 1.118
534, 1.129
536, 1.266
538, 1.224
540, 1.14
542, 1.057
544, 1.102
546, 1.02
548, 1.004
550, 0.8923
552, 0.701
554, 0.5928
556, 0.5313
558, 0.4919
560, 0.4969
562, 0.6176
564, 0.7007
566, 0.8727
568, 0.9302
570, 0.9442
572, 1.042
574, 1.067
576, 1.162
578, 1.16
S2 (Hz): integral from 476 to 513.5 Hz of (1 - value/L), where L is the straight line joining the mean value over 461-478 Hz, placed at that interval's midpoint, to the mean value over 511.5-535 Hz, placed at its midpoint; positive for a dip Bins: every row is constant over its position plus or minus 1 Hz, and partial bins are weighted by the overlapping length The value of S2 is 8.0 Hz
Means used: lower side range 1.15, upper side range 1.14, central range 0.902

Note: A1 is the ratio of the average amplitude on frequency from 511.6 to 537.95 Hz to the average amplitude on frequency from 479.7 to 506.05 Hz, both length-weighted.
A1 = 1.37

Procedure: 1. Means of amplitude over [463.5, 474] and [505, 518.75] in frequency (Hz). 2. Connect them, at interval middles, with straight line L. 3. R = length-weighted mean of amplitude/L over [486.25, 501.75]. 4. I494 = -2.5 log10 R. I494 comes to 0.38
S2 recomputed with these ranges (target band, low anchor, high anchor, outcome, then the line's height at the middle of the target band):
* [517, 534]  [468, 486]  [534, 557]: -2.5 Hz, 1.02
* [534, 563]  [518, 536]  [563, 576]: 5.1 Hz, 1.05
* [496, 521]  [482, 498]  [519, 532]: 3.4 Hz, 1.03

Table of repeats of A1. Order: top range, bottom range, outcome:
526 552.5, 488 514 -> 1.37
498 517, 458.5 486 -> 0.75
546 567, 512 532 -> 0.61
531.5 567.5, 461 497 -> 0.84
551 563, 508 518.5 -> 0.54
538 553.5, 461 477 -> 0.87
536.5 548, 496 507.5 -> 1.60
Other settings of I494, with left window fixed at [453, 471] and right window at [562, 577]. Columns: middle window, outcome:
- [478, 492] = 0.081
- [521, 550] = -0.112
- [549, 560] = 0.475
